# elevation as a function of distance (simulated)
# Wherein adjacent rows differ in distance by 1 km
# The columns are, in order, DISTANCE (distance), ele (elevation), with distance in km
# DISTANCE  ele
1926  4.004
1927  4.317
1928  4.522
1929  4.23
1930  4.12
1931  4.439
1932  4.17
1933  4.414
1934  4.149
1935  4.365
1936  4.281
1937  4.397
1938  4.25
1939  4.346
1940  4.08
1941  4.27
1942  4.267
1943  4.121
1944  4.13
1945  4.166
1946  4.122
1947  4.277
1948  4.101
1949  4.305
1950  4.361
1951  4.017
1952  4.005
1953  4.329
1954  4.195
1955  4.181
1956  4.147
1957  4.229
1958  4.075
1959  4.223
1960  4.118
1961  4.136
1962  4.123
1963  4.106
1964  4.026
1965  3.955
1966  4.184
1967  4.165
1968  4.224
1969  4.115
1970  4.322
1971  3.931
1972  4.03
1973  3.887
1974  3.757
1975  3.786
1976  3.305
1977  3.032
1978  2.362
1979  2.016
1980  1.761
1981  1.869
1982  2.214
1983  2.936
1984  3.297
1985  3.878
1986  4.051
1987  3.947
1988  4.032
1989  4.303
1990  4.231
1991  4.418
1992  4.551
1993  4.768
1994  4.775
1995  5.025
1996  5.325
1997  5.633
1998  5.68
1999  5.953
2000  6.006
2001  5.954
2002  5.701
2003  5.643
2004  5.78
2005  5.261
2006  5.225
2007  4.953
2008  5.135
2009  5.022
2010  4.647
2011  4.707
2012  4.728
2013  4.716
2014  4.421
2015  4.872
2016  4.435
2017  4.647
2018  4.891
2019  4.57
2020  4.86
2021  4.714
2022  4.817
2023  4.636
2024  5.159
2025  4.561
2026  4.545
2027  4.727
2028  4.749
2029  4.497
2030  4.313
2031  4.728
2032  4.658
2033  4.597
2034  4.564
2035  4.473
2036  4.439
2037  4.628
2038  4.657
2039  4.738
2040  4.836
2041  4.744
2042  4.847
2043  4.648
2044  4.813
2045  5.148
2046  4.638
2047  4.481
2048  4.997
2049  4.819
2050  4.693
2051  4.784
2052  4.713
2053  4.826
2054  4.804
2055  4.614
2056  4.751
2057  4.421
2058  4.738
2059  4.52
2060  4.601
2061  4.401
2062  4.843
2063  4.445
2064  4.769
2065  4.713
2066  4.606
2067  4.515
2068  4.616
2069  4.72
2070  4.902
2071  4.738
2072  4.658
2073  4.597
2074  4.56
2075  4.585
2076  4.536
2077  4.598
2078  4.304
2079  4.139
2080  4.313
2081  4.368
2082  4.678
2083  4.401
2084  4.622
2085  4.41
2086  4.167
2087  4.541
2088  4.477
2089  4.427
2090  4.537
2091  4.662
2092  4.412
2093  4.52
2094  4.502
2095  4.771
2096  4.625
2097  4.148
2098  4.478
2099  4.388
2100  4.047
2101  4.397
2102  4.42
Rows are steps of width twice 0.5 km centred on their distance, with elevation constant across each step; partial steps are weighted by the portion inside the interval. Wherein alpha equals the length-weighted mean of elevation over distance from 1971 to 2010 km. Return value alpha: 4.3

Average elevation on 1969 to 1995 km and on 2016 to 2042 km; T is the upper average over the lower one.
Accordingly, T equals 1.29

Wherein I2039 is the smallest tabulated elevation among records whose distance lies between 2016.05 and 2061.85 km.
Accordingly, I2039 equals 4.313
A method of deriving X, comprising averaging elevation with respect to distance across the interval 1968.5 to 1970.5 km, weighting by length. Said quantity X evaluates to 4.22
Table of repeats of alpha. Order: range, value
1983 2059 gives 4.77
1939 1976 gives 4.12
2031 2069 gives 4.68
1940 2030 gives 4.34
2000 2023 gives 5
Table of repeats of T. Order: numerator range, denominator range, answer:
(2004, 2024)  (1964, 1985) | 1.43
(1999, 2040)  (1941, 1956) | 1.16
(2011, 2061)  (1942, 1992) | 1.22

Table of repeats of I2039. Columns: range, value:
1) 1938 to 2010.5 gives 1.761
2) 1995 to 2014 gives 4.421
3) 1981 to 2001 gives 1.869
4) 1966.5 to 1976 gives 3.305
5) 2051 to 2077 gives 4.401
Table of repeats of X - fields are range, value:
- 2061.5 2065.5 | 4.69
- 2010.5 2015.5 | 4.69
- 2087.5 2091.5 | 4.53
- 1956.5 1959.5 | 4.18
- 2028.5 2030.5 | 4.4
